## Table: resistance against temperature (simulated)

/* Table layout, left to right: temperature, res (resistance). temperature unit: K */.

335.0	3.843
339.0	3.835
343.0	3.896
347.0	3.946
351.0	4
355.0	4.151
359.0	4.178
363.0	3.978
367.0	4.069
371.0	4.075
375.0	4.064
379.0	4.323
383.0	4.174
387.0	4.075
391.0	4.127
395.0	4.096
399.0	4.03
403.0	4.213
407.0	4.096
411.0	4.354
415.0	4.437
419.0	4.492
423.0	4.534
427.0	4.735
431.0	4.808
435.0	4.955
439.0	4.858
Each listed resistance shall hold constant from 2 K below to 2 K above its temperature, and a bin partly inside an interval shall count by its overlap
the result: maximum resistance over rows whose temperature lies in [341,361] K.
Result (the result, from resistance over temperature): 4.178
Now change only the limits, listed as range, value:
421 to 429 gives 4.735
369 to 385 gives 4.323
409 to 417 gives 4.437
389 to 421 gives 4.492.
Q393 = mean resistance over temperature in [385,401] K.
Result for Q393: 4.08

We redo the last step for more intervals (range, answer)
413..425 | 4.49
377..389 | 4.19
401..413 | 4.22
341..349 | 3.92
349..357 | 4.08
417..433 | 4.64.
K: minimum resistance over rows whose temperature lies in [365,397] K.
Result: 4.064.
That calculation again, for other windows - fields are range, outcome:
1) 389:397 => 4.096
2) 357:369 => 3.978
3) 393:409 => 4.03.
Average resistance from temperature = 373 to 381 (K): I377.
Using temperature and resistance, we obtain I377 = 4.19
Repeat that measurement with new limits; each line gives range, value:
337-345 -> 3.87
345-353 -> 3.97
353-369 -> 4.09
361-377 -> 4.05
